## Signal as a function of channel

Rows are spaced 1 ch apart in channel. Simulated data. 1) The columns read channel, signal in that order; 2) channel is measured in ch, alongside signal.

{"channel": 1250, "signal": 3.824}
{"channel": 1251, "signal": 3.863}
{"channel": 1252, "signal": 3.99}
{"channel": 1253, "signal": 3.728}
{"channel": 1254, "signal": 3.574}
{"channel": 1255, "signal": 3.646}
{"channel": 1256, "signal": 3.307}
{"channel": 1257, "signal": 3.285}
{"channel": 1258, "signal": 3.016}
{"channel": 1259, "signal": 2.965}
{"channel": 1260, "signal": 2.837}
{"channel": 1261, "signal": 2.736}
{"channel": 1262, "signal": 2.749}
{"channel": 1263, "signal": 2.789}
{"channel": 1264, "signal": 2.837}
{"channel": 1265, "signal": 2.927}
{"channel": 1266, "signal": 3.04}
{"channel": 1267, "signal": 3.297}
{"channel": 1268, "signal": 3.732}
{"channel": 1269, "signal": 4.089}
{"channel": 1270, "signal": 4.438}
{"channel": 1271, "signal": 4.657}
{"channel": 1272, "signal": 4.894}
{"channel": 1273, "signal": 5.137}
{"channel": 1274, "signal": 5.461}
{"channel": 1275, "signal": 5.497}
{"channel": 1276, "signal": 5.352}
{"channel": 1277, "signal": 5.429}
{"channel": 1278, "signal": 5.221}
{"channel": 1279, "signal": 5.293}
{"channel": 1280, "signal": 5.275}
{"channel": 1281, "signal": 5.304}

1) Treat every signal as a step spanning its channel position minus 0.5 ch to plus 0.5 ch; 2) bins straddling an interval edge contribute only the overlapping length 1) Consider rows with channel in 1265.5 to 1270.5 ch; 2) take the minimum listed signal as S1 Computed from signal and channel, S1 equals 3.04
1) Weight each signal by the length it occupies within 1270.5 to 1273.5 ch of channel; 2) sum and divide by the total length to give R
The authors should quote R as 4.9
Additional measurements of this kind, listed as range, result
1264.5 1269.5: 3.42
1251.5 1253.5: 3.86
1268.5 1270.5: 4.26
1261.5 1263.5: 2.77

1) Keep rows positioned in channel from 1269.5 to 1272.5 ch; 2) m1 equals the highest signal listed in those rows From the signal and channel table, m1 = 4.894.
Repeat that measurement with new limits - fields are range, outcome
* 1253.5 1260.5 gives 3.646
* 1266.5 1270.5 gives 4.438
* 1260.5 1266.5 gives 3.04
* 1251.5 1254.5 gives 3.99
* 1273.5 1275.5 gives 5.497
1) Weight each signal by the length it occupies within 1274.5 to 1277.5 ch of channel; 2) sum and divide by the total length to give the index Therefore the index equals 5.43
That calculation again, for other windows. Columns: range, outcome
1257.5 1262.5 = 2.86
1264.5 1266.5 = 2.98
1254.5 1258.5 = 3.31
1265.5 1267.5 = 3.17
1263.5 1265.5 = 2.88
